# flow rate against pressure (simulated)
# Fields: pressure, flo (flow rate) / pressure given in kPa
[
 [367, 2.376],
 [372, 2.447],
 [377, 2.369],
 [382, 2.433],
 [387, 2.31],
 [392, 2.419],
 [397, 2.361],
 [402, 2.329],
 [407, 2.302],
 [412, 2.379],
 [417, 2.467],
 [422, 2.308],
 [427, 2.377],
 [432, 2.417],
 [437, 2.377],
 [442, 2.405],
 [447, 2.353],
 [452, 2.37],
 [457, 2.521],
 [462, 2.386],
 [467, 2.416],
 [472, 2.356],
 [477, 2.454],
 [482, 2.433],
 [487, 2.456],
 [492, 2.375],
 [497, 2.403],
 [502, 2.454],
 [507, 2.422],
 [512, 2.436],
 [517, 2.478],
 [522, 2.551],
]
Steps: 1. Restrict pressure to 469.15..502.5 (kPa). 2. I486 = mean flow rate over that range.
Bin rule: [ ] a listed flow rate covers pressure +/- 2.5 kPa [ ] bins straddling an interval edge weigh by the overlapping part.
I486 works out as 2.42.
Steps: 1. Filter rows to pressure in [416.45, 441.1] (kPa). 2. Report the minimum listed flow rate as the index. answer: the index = 2.308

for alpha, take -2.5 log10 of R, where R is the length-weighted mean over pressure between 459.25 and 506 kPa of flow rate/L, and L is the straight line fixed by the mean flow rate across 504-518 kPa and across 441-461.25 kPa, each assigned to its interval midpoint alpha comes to 0.01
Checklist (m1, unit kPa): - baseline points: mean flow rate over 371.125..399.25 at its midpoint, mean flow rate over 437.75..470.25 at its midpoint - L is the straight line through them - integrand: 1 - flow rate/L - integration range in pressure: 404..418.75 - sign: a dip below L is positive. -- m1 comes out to 0.1 kPa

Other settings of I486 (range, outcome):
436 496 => 2.41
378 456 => 2.38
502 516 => 2.44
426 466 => 2.4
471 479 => 2.41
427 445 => 2.4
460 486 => 2.41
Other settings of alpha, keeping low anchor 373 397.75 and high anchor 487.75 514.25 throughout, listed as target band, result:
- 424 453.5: 0.01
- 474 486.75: -0.01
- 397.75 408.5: 0.03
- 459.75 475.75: 0.01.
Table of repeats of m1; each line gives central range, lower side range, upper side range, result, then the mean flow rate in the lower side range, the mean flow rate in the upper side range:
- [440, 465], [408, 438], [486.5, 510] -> -0.1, 2.38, 2.42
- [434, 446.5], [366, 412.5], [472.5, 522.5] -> 0.1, 2.37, 2.44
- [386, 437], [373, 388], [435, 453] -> 0.2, 2.38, 2.38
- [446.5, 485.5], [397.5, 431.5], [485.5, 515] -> -0.2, 2.36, 2.42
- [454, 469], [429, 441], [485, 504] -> -0.2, 2.4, 2.42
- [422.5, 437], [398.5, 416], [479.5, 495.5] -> -0.1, 2.35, 2.42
